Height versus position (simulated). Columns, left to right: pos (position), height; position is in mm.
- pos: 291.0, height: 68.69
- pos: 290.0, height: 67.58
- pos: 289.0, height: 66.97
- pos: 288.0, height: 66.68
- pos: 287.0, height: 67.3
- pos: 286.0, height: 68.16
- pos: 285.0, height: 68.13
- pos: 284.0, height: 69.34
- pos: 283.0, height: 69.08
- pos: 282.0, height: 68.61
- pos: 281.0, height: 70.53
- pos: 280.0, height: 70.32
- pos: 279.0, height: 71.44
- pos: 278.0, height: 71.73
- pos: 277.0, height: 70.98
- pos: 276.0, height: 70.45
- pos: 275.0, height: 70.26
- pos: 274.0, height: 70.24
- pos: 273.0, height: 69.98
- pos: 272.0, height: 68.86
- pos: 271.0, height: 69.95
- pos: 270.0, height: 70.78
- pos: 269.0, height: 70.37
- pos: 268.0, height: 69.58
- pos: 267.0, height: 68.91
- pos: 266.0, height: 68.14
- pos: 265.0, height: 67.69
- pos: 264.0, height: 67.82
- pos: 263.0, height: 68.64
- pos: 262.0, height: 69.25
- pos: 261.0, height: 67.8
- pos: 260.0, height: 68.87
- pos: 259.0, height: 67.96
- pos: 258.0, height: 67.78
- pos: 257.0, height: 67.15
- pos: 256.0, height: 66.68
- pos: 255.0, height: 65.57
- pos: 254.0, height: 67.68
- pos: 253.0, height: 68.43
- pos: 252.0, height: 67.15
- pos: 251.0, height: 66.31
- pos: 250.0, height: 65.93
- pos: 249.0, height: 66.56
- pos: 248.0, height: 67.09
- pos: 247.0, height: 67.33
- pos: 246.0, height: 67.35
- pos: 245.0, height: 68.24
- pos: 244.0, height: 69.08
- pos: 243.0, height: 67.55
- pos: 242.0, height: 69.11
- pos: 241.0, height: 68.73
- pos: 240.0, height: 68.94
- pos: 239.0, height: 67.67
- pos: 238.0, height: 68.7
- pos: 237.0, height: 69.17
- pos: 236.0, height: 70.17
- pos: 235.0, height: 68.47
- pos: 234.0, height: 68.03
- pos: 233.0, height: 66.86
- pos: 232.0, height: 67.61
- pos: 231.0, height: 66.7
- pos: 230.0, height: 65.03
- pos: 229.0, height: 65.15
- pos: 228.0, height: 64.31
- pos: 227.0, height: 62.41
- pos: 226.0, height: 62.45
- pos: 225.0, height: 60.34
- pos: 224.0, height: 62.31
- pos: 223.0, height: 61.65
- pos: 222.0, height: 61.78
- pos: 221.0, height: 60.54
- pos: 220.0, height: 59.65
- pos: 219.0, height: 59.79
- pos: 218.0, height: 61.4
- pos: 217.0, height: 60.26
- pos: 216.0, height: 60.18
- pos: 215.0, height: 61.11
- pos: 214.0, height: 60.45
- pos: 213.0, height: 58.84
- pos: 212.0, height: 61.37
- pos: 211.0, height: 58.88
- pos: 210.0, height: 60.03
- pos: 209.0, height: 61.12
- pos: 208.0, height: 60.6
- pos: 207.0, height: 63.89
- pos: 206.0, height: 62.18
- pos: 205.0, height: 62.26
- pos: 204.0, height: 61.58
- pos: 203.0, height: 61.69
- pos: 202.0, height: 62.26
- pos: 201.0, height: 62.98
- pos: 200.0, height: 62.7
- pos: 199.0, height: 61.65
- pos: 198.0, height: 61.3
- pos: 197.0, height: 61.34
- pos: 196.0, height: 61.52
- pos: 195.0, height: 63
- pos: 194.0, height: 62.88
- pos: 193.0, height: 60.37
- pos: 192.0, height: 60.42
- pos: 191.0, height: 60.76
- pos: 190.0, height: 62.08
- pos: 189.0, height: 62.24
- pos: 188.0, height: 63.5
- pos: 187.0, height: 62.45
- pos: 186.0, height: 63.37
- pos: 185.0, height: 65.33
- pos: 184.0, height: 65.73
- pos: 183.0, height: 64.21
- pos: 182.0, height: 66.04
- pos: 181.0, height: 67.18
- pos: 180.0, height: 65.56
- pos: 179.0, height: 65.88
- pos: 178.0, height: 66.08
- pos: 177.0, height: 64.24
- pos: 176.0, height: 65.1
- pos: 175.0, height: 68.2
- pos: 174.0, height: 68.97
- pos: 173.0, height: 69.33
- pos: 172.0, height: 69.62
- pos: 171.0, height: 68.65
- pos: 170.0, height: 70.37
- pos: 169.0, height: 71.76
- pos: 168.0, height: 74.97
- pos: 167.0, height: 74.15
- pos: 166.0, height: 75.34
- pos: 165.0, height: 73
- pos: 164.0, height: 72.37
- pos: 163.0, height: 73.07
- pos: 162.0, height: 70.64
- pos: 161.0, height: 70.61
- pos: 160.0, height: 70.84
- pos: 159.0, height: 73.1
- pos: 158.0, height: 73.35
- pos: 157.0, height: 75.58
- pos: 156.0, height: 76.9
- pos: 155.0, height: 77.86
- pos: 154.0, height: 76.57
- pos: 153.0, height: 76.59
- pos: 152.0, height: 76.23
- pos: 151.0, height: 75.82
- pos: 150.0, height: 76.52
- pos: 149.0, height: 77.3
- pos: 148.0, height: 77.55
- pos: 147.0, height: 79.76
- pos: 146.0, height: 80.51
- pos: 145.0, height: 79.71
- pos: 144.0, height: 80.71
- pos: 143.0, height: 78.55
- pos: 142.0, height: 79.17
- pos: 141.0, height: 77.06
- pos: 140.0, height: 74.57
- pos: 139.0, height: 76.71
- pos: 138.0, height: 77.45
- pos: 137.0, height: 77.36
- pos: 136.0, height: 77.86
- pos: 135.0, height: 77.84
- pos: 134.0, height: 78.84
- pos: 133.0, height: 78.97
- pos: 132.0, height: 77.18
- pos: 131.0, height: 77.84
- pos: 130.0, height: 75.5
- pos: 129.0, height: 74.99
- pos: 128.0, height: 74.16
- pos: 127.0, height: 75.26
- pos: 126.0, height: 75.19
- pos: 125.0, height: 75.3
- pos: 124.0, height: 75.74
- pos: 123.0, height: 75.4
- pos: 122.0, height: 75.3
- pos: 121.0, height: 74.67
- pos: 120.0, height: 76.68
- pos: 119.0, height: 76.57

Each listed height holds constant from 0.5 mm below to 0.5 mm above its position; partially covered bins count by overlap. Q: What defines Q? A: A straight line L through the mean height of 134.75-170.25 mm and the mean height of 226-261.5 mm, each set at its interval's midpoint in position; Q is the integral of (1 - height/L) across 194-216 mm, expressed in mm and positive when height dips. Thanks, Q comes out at 2.9 mm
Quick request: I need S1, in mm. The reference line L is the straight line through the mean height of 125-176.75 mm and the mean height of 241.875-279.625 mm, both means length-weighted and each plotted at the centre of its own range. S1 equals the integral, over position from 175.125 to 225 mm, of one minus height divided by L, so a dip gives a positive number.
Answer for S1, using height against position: 6.8 mm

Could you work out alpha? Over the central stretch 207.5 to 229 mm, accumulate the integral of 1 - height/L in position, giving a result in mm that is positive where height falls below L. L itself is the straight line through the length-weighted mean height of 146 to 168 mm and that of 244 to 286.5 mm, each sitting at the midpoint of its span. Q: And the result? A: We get 3.1 mm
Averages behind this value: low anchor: 75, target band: 61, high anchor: 68.7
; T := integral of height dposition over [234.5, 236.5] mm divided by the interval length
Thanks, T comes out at 69.3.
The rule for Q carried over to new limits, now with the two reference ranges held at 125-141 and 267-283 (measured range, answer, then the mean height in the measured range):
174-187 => 1.55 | 65.6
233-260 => 1.39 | 67.8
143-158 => -0.34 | 77.6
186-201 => 2.42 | 62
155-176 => 0.88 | 72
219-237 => 1.99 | 64.3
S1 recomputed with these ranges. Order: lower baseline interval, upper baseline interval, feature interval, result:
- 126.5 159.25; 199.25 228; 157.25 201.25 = 1.4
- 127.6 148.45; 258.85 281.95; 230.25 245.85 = 0.7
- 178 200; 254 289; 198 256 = 1.4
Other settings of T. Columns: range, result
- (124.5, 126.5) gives 75.2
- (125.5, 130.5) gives 75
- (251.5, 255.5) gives 67.2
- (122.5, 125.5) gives 75.5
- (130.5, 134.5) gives 78.2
